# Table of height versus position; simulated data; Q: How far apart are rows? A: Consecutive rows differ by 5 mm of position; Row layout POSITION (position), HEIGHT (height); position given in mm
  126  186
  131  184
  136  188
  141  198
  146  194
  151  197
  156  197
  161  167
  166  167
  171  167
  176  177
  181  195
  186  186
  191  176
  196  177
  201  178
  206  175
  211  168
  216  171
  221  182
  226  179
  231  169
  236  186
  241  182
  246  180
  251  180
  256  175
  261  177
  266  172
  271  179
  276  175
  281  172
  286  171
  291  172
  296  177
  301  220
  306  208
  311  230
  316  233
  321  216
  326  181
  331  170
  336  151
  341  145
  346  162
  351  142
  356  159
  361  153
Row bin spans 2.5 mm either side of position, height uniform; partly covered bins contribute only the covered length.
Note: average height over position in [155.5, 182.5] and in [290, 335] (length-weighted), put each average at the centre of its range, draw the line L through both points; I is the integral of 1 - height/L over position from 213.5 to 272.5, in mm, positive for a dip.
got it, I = 3.4 mm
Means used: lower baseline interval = 176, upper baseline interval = 200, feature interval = 178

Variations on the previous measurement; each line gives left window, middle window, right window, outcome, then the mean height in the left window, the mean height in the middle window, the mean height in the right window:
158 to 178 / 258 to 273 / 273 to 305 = 0.3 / 170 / 176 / 182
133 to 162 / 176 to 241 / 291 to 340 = 4.8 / 191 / 179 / 195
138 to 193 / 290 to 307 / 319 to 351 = -2.4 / 184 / 195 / 168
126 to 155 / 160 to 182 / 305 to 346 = 2.0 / 192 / 174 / 189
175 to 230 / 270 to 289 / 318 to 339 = 0.6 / 178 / 174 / 180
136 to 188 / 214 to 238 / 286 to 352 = 1.0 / 185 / 177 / 186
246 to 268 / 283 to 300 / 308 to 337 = 1.0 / 177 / 177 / 199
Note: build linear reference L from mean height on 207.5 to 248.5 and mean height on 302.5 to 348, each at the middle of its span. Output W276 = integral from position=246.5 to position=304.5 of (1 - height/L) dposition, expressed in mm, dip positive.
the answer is 1.12 mm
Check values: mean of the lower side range 177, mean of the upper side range 189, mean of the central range 180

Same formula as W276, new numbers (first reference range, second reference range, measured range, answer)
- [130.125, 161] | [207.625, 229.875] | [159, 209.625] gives 1.7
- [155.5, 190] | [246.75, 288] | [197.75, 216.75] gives 0.4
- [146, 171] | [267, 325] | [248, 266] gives 1.4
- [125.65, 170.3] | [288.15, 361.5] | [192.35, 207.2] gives 0.6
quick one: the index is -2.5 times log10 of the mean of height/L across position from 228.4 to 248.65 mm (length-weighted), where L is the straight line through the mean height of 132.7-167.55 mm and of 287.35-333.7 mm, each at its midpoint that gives 0.09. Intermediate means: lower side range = 187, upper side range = 200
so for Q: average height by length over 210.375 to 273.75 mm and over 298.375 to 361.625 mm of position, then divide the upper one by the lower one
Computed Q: 1.03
